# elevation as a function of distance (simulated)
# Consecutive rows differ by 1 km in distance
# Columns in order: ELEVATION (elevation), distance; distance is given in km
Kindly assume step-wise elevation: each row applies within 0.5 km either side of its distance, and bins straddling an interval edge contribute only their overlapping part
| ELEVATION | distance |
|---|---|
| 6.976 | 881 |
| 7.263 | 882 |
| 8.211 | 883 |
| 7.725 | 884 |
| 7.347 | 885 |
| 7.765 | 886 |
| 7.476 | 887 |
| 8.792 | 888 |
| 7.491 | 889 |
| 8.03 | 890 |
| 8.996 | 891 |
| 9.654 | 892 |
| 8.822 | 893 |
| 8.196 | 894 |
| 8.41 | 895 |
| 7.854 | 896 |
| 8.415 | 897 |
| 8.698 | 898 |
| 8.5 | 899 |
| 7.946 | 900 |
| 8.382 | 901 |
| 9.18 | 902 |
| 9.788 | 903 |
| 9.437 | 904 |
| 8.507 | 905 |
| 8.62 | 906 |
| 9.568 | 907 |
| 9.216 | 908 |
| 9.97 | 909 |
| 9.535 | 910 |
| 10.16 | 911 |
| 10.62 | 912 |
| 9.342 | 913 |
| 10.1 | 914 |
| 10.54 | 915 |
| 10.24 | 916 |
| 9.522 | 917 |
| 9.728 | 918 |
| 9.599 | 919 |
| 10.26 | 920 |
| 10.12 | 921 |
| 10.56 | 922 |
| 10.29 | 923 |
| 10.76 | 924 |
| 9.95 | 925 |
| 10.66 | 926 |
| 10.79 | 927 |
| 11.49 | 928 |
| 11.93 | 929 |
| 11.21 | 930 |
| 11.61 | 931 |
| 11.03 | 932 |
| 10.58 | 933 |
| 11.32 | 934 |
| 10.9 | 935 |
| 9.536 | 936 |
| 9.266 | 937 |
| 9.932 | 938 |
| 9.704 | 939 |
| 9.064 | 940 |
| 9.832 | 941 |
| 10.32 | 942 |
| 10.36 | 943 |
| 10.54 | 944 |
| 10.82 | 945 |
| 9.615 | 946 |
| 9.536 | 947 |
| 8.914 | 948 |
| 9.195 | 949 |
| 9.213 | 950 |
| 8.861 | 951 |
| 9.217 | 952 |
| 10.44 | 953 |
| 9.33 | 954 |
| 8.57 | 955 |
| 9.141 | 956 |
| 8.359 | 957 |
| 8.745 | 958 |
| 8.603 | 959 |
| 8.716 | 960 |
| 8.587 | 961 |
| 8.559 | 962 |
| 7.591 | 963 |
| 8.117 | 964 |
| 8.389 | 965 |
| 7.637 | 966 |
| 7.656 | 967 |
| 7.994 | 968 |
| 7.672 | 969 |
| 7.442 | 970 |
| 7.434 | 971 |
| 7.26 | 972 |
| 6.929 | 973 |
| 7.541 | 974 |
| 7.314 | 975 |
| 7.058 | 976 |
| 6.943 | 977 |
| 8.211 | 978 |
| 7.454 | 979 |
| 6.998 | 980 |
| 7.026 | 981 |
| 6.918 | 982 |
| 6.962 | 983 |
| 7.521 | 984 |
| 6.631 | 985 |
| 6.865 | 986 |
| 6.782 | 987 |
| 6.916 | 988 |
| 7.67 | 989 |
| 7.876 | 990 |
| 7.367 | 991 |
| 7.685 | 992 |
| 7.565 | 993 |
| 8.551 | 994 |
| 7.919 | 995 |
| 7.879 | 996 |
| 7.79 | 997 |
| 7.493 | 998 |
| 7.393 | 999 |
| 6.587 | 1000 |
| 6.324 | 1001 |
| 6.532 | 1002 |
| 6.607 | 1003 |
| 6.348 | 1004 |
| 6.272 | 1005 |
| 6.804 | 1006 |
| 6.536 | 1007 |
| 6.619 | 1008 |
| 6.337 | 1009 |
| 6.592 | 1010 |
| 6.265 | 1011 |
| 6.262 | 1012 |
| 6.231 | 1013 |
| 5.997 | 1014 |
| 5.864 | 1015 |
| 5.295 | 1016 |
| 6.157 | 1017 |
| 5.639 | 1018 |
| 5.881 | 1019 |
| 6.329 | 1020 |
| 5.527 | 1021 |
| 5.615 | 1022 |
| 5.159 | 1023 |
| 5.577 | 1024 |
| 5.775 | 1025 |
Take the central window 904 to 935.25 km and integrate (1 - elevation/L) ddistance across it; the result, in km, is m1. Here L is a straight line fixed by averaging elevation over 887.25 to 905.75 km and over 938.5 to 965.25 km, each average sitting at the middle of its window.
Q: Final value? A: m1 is -4.95 km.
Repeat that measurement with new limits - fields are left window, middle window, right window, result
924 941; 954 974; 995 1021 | 1.74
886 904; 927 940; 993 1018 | -4.56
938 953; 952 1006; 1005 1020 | 1.93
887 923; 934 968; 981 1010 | -4.42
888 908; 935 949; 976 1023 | -3.50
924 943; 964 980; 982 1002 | 1.68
